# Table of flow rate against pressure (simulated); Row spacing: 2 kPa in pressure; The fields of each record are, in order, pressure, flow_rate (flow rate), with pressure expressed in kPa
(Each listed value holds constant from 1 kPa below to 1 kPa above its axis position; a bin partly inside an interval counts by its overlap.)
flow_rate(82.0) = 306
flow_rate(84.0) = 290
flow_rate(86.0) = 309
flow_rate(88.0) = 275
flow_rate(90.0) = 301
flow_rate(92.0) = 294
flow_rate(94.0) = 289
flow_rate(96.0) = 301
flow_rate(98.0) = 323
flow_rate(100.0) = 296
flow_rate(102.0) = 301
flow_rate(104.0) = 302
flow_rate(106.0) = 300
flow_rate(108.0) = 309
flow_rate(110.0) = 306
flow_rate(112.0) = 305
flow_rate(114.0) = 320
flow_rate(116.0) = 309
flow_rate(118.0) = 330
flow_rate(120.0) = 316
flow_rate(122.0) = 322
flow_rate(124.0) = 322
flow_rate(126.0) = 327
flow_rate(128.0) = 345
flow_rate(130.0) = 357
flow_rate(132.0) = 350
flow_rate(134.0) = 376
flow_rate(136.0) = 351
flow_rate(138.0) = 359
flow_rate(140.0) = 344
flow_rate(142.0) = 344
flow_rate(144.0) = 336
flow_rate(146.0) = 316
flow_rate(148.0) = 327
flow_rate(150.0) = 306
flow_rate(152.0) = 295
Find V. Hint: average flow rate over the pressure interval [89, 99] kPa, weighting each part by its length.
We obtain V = 302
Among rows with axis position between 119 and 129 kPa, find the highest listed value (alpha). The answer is 345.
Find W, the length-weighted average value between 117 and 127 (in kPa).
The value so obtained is 323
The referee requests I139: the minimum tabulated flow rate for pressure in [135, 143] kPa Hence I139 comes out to 344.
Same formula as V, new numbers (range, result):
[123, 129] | 331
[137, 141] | 352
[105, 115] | 308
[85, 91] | 295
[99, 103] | 298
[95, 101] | 307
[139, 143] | 344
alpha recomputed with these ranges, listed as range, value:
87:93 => 301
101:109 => 309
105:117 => 320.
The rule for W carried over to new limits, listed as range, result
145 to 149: 322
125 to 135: 351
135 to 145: 347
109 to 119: 314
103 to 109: 304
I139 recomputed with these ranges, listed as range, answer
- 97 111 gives 296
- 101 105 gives 301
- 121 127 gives 322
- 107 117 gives 305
